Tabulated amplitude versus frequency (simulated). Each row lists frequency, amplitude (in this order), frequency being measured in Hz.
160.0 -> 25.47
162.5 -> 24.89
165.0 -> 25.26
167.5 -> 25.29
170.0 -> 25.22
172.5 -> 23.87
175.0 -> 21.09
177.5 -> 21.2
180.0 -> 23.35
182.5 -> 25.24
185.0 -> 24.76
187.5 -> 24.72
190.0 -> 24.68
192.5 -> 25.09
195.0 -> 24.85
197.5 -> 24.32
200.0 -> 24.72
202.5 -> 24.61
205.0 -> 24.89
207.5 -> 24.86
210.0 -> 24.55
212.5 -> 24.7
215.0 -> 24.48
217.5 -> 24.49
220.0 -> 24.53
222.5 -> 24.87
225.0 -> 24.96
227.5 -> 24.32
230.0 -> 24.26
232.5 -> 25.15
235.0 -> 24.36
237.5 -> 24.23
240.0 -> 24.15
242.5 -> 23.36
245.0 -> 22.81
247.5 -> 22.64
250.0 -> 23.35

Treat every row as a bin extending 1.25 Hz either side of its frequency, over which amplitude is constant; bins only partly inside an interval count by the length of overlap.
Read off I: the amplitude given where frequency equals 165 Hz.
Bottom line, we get 25.26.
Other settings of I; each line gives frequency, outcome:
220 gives 24.53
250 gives 23.35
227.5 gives 24.32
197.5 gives 24.32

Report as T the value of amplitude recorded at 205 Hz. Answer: 24.89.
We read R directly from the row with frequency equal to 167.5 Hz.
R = 25.29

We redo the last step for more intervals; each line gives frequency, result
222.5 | 24.87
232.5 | 25.15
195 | 24.85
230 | 24.26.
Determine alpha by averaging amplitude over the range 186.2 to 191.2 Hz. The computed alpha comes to 24.7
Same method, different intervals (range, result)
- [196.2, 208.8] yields 24.7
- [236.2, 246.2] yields 23.6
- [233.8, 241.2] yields 24.2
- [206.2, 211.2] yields 24.7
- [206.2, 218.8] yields 24.6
